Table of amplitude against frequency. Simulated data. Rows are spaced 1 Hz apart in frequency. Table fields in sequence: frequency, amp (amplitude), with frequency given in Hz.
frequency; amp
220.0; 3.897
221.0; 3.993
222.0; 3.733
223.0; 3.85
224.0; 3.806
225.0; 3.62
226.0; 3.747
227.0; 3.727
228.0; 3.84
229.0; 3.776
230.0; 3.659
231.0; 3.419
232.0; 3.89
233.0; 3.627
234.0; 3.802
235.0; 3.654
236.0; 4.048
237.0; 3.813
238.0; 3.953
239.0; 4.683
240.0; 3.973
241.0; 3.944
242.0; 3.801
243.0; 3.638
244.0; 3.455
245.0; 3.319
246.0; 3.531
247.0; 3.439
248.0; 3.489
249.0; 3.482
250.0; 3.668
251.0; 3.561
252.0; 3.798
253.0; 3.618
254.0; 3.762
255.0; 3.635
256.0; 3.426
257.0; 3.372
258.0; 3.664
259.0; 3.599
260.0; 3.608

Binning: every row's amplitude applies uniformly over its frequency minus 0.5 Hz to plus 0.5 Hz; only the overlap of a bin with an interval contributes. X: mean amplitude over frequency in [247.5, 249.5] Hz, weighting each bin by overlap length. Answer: 3.49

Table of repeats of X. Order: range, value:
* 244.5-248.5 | 3.44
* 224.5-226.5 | 3.68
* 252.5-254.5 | 3.69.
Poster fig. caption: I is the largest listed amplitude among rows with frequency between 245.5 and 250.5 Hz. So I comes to 3.668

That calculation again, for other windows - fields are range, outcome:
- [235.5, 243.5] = 4.683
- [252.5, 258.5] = 3.762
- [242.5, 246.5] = 3.638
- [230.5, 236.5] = 4.048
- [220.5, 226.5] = 3.993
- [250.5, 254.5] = 3.798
